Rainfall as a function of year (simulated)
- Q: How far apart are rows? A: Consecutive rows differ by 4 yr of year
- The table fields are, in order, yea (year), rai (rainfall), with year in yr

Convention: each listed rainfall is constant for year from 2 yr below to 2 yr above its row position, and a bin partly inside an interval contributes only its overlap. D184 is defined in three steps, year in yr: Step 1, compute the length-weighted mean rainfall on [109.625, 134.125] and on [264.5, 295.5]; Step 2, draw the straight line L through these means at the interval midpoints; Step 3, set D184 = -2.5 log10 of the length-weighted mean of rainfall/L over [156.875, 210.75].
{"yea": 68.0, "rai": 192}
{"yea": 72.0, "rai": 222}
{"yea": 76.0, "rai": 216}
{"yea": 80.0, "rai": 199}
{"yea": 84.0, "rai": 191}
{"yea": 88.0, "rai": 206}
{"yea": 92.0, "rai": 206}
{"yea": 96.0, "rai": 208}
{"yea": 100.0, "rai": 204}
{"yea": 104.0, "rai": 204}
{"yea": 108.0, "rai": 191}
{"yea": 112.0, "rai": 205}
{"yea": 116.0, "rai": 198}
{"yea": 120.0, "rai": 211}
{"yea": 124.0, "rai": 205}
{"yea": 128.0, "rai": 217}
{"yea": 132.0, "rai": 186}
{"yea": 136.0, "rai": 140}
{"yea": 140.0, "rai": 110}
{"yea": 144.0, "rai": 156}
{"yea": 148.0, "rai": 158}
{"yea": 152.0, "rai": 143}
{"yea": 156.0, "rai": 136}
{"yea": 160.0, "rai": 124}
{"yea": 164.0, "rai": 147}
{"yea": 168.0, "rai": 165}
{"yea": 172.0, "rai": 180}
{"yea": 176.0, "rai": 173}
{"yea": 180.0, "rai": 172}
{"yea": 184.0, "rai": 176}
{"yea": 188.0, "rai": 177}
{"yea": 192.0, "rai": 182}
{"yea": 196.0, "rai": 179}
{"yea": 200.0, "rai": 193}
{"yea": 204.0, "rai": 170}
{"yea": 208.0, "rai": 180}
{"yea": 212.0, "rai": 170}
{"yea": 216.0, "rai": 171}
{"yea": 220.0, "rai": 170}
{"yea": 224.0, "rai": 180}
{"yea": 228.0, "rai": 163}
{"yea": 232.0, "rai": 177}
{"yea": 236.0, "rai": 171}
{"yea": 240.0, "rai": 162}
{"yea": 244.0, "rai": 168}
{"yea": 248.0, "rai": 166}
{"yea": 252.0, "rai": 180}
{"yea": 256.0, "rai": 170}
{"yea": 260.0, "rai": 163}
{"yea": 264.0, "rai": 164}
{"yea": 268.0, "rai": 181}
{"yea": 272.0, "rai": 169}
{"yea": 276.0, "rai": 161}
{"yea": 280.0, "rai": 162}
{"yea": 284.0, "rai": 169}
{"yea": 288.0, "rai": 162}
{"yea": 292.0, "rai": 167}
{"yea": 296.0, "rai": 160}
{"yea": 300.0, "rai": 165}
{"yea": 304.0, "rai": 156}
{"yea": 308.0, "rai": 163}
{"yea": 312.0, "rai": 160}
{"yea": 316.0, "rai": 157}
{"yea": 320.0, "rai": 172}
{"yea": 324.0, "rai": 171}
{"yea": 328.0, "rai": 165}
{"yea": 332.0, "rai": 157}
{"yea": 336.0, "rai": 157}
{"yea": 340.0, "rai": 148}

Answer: 0.11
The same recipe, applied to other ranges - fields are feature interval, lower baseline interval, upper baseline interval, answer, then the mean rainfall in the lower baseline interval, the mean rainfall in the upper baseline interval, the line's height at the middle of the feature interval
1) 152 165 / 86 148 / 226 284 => 0.32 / 189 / 168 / 183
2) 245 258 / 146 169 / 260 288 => -0.06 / 145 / 167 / 163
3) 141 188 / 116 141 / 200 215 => 0.14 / 182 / 176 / 179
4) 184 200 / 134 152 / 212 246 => -0.15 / 141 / 170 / 158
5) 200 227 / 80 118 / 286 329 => 0.04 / 201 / 163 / 181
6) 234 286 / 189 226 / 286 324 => 0.01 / 177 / 163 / 170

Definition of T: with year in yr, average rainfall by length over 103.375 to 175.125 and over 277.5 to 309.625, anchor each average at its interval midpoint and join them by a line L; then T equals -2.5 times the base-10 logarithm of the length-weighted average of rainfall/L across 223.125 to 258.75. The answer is -0.03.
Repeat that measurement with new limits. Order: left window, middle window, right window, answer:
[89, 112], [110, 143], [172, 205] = 0.073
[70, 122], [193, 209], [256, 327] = 0.016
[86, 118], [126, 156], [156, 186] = 0.144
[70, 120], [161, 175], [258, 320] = 0.170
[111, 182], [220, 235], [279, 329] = -0.046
